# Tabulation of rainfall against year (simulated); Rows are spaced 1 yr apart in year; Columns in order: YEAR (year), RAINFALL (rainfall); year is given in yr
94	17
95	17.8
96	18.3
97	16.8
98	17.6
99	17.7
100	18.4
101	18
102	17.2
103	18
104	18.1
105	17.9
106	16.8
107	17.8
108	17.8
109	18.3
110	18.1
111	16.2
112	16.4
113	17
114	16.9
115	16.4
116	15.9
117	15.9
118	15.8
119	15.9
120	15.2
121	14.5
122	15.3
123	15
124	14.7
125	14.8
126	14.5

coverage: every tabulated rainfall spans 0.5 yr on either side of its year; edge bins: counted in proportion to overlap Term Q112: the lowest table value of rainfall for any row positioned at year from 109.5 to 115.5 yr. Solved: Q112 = 16.2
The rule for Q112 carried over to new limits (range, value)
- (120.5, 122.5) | 14.5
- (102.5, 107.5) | 16.8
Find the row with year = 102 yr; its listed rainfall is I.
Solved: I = 17.2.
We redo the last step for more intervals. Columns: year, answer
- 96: 18.3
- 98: 17.6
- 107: 17.8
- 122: 15.3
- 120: 15.2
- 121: 14.5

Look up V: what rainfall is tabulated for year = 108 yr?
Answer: 17.8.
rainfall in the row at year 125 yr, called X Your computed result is 14.8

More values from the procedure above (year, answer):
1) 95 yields 17.8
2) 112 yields 16.4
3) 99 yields 17.7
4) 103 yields 18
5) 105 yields 17.9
